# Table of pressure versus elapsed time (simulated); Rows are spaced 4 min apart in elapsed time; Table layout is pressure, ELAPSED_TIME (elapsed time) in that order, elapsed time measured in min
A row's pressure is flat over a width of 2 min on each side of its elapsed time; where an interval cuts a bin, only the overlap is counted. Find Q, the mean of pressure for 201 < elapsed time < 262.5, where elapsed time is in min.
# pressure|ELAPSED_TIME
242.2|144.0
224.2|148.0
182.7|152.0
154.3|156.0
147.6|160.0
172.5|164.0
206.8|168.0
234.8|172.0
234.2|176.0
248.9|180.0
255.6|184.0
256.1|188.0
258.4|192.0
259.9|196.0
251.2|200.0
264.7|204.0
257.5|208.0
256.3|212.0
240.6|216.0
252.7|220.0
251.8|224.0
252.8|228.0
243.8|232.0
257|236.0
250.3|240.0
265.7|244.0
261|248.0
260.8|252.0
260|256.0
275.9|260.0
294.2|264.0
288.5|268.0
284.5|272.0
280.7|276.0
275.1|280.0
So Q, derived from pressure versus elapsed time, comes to 257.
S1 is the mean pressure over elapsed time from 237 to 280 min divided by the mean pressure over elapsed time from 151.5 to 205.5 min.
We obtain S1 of 1.21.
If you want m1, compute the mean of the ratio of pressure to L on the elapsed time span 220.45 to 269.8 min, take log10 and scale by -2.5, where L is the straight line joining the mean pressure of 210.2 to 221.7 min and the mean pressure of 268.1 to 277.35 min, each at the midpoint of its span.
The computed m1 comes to 0.02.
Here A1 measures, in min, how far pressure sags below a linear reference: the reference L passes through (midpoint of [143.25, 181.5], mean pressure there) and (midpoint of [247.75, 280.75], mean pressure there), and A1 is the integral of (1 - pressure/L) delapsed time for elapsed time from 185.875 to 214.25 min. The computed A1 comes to -3.4 min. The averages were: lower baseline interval 203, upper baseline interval 276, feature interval 258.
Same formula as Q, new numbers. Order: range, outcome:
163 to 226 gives 245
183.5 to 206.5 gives 258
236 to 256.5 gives 259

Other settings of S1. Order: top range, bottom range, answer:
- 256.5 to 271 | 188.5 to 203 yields 1.10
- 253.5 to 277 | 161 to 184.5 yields 1.27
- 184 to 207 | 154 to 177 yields 1.36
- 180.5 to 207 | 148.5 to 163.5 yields 1.52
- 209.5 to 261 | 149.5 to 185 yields 1.26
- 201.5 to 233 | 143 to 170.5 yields 1.34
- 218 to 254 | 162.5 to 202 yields 1.07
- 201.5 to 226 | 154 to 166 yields 1.61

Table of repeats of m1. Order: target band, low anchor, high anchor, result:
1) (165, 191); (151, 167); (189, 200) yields -0.11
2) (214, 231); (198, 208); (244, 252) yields 0.05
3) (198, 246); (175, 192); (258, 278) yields 0.05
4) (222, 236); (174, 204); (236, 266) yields 0.05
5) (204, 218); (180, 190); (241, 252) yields 0.02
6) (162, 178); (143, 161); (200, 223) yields -0.01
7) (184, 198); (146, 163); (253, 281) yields -0.22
